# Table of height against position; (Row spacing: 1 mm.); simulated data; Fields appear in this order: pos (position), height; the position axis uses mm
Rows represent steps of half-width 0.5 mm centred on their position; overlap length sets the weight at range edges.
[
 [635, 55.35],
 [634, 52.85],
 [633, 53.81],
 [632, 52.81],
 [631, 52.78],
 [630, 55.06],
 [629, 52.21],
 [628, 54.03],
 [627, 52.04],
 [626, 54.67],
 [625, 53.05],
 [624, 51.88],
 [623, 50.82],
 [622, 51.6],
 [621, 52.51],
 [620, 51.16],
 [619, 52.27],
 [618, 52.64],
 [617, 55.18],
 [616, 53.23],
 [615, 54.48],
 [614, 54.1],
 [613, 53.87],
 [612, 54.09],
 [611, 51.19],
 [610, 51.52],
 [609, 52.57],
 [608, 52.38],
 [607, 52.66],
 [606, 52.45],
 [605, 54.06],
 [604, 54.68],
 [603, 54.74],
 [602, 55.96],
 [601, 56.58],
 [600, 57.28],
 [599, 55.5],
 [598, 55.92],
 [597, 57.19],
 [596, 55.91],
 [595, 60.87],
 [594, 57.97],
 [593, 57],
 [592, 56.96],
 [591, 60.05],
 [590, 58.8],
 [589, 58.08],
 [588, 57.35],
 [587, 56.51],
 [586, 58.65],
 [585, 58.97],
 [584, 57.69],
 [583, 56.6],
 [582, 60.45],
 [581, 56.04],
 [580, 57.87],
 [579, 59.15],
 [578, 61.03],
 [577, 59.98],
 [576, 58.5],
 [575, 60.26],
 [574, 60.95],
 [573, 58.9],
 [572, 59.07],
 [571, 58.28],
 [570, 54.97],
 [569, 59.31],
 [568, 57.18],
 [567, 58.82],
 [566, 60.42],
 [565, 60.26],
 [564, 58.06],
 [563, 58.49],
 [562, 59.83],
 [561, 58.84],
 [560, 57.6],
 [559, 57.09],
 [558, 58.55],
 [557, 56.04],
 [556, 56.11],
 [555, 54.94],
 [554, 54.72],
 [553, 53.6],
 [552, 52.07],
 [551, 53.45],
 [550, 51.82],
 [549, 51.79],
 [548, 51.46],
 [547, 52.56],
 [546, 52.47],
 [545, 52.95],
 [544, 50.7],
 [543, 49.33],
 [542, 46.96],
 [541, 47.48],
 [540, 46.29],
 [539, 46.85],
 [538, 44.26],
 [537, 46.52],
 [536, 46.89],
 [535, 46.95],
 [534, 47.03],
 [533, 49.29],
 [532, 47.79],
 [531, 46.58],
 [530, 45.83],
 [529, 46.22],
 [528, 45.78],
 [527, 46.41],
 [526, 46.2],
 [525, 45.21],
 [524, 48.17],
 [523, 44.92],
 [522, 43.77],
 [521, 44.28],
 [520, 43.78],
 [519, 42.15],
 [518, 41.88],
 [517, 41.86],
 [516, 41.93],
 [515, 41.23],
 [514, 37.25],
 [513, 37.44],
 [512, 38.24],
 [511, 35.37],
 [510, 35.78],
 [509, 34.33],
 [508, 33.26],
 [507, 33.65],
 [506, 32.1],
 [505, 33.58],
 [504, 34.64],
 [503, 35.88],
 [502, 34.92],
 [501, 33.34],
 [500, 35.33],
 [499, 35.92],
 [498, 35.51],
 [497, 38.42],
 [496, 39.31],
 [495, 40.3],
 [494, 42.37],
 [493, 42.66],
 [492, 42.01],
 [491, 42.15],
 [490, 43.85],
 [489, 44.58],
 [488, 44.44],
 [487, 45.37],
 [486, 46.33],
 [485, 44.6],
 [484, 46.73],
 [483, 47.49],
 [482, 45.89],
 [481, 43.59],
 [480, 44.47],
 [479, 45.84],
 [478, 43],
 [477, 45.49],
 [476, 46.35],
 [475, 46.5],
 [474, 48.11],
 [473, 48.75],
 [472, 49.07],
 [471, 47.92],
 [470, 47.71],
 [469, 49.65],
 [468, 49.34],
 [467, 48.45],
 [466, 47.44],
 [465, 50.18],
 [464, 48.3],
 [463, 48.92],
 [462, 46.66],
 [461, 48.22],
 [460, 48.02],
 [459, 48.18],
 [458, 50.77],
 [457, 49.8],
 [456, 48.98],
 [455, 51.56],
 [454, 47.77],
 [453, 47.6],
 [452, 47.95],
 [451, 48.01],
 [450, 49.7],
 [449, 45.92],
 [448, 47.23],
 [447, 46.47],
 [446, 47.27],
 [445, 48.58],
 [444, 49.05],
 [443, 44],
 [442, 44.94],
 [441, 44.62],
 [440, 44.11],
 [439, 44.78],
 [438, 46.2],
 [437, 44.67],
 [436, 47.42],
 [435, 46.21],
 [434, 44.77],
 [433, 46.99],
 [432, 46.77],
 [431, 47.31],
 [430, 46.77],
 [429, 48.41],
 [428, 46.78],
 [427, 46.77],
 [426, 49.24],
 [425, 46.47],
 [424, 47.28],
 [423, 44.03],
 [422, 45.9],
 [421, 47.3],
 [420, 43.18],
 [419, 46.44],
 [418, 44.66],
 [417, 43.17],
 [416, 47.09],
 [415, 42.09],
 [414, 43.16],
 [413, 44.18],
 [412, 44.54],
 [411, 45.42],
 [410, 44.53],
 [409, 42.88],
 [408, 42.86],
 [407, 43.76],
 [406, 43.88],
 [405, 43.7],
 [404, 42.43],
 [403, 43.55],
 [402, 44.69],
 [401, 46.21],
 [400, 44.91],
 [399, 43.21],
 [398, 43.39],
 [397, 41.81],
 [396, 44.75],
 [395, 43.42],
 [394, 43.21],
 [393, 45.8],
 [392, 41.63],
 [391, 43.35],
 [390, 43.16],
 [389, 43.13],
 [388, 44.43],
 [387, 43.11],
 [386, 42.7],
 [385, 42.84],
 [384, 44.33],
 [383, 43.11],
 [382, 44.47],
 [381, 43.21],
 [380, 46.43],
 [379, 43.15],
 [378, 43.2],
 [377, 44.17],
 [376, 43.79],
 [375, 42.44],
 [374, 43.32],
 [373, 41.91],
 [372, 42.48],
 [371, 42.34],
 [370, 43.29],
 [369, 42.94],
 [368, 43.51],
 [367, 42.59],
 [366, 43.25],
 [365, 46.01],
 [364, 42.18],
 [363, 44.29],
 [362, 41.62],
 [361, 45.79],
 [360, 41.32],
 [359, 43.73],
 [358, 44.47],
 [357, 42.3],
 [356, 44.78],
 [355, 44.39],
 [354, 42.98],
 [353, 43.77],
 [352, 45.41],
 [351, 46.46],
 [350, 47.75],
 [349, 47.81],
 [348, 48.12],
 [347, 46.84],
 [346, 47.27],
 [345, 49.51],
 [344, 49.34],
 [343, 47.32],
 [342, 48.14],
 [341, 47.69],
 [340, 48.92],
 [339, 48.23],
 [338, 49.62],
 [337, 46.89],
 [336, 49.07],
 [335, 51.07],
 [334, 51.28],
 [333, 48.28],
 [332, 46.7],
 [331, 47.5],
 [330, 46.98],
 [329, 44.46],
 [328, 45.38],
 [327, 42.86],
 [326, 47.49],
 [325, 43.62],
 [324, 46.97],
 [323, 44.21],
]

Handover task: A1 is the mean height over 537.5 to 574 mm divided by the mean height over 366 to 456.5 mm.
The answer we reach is 1.2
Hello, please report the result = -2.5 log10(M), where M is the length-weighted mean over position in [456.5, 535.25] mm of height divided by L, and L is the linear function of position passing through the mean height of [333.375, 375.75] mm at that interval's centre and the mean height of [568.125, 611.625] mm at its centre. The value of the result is 0.20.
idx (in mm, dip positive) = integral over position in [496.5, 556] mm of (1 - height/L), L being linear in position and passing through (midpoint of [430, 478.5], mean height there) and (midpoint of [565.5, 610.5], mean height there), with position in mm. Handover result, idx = 10.0 mm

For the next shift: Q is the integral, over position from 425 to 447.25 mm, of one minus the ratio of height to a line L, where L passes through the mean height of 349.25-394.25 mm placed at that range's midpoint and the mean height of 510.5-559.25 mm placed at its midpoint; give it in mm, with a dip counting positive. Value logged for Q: -0.6 mm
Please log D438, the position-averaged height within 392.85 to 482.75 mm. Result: 46.2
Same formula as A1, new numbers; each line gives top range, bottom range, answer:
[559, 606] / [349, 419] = 1.32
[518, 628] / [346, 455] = 1.19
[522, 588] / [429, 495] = 1.15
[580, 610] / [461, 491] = 1.21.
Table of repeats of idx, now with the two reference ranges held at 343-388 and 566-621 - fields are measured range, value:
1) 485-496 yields 1.66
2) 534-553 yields 1.51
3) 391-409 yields 0.96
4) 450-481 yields 1.06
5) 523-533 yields 1.21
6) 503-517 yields 4.24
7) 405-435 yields 1.17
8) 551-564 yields -0.45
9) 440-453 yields 0.47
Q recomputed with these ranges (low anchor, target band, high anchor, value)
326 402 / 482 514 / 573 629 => 7.45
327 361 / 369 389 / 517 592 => 1.84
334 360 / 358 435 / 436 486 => 4.56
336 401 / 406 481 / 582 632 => 1.91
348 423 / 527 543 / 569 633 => 1.62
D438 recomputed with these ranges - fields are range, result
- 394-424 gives 44.2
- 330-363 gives 46.7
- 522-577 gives 52.6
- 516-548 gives 46.7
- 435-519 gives 43.8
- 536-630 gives 55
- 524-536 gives 46.7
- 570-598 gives 58.4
